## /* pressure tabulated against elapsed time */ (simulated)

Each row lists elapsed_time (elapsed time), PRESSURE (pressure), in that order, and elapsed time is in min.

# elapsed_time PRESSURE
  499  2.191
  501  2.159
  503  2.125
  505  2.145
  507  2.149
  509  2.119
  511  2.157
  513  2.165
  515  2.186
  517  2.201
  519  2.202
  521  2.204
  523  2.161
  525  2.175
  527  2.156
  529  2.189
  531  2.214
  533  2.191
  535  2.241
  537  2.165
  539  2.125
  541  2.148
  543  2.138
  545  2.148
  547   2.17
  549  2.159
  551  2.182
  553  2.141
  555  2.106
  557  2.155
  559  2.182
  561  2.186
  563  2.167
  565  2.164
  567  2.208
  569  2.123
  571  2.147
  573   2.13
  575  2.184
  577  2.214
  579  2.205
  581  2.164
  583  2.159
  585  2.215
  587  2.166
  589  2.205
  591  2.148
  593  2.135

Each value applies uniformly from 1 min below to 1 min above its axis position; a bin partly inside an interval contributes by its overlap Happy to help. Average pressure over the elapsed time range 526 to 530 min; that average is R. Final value 2.17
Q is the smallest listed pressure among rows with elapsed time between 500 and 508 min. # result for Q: 2.125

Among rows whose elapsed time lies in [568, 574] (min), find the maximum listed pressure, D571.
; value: 2.147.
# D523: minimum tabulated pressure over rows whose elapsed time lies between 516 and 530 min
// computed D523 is 2.156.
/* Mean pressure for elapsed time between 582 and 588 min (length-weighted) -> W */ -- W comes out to 2.18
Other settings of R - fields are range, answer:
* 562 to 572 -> 2.16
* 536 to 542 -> 2.15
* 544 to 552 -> 2.16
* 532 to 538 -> 2.2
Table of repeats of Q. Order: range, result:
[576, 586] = 2.159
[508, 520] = 2.119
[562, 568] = 2.164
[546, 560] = 2.106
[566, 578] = 2.123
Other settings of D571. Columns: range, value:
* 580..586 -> 2.215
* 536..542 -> 2.165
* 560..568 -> 2.208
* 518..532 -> 2.214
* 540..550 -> 2.17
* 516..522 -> 2.204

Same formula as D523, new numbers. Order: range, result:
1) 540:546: 2.138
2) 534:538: 2.165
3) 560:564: 2.167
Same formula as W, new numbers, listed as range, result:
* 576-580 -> 2.21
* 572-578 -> 2.18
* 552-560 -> 2.15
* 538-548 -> 2.15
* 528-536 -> 2.21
